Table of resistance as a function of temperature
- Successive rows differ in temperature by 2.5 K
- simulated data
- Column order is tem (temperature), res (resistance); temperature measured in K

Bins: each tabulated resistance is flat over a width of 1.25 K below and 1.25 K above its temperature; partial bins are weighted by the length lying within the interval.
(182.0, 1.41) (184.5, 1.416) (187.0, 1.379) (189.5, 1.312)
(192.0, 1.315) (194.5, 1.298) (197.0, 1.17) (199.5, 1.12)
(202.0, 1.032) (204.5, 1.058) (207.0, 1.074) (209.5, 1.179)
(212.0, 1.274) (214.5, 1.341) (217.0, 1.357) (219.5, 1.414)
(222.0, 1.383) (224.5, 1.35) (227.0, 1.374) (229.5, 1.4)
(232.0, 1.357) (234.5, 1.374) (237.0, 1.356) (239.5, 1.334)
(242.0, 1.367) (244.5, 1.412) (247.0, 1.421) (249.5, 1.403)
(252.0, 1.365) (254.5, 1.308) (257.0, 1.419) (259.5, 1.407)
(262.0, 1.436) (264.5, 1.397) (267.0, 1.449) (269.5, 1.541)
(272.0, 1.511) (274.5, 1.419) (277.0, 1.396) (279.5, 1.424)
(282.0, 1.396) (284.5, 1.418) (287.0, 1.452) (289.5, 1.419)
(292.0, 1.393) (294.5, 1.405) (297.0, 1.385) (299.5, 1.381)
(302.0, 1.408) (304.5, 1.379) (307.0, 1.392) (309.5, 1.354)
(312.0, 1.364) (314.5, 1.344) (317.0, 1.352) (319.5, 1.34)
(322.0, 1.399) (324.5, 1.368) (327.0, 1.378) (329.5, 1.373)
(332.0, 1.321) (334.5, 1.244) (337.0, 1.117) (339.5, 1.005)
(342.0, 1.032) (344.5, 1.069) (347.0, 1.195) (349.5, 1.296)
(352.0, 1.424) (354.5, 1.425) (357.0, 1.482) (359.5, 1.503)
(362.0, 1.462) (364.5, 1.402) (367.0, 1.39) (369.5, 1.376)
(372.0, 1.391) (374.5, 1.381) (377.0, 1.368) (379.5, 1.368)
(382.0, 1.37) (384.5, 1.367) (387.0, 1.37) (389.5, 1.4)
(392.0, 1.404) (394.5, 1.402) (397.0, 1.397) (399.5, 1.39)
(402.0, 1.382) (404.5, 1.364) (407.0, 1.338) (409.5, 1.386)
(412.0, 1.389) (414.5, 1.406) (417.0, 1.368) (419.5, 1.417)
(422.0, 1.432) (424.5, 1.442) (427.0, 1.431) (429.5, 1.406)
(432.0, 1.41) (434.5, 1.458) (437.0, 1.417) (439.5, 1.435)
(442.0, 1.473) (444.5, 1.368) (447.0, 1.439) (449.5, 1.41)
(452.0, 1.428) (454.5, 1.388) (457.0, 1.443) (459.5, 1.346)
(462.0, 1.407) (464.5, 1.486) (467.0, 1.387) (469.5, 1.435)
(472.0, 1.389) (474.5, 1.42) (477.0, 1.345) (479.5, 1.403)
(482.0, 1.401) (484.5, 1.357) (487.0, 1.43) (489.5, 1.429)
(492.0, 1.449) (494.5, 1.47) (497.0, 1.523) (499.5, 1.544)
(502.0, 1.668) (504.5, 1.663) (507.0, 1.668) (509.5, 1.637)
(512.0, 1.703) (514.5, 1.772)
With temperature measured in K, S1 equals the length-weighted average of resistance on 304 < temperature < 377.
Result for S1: 1.33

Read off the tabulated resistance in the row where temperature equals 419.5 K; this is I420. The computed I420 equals 1.417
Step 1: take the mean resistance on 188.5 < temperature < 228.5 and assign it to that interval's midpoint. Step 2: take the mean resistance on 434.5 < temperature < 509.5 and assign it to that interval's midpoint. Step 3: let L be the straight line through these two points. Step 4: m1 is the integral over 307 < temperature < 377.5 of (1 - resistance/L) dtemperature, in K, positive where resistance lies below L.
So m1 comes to 1.4 K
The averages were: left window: 1.25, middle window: 1.33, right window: 1.45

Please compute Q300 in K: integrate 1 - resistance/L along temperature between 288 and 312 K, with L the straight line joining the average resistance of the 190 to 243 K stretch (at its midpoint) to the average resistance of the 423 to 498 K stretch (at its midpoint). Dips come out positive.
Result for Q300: -1.1 K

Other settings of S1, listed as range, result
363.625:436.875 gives 1.39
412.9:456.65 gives 1.42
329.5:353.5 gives 1.2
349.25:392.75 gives 1.4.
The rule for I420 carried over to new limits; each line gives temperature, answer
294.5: 1.405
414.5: 1.406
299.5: 1.381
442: 1.473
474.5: 1.42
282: 1.396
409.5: 1.386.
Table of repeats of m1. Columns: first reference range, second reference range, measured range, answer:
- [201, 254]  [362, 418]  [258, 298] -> -2.7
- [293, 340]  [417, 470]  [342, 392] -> 0.3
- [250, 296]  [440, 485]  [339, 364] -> 2.0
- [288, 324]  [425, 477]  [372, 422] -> 0.7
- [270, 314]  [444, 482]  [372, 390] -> 0.4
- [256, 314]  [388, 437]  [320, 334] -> 0.5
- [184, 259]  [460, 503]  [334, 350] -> 2.9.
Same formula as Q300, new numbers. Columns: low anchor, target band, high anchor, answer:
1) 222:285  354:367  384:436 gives -0.47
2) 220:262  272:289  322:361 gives -1.03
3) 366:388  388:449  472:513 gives 0.63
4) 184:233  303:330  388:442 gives -0.47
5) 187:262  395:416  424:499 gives 0.21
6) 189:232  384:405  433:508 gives 0.10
